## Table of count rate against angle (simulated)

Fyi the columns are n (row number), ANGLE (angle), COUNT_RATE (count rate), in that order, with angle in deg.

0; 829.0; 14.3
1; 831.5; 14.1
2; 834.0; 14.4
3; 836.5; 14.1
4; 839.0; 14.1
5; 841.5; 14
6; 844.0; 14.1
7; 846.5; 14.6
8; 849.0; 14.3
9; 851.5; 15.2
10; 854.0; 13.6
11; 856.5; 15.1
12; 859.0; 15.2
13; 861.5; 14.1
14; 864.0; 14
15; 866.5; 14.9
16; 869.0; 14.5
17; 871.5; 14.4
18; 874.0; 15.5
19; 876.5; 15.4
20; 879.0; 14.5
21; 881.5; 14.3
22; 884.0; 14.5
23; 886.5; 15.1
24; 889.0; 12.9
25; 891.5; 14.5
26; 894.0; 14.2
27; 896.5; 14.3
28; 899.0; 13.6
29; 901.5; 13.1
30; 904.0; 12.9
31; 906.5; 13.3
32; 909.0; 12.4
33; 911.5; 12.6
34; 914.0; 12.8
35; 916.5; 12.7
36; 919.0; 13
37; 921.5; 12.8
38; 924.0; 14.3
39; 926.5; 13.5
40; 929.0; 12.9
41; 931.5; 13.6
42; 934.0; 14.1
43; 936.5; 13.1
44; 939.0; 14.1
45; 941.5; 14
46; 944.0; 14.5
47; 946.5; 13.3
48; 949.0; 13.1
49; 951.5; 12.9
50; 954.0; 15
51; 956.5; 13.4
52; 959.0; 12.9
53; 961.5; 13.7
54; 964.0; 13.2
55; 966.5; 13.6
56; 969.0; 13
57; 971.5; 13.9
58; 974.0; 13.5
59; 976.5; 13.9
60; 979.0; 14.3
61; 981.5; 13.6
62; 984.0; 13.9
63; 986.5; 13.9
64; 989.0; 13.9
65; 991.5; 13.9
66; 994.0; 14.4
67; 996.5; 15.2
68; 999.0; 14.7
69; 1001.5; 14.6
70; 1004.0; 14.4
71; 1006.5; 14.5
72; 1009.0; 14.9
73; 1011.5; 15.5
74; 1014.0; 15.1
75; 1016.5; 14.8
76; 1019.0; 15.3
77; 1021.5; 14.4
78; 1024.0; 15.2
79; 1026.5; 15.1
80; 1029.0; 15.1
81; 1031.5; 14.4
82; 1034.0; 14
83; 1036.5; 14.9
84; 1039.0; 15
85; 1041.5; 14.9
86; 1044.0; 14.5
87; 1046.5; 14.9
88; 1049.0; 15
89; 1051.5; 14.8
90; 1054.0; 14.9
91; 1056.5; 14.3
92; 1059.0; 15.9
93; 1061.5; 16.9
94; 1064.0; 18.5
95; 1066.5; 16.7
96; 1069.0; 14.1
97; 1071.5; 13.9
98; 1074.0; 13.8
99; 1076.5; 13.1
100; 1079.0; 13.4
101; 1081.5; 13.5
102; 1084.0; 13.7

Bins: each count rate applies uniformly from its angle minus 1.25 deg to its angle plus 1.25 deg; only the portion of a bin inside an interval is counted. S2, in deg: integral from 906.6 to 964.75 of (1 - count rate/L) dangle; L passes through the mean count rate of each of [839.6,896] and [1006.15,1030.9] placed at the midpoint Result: 5.3 deg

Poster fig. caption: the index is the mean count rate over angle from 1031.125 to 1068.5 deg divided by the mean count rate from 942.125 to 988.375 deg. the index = 1.12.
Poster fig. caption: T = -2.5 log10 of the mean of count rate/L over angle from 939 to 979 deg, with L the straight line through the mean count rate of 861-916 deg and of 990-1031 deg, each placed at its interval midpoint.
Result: 0.064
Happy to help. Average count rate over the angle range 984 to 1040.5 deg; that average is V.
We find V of 14.7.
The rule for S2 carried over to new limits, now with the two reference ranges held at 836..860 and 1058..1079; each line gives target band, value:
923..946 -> 1.5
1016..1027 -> 0.1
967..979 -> 1.0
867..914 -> 1.9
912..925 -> 1.4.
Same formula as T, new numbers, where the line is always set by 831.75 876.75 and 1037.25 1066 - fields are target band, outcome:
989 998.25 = 0.05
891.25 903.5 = 0.07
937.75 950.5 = 0.09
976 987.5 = 0.09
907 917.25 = 0.17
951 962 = 0.10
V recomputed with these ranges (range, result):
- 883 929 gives 13.5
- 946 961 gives 13.5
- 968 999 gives 14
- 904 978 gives 13.4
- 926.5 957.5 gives 13.7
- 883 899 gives 14.2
